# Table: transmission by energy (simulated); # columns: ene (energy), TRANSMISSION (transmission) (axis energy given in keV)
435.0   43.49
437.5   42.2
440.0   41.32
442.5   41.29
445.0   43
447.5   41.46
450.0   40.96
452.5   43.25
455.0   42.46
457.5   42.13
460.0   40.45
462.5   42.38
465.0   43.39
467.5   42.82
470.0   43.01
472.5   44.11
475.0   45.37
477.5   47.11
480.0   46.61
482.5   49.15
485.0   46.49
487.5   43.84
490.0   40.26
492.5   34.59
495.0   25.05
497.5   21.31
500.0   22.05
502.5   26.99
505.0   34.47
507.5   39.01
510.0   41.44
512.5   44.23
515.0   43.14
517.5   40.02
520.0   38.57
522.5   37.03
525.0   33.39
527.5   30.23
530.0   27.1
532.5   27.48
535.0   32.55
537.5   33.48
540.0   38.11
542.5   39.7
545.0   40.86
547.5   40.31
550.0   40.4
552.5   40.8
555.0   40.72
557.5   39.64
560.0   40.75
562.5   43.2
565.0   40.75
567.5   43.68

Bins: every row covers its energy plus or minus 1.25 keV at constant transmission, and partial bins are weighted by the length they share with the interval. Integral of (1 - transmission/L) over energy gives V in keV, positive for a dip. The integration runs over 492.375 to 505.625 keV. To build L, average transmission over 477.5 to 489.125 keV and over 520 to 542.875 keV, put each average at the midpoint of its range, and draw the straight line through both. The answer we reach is 4.91 keV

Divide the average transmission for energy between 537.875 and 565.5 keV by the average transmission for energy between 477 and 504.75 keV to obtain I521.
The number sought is 1.11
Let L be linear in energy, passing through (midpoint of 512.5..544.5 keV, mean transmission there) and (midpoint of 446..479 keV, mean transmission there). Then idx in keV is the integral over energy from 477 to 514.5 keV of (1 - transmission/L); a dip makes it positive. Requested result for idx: 1.8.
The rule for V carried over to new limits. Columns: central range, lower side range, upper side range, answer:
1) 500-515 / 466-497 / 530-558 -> 1.3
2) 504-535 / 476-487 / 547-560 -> 5.3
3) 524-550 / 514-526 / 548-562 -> 3.2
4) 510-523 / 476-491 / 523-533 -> -2.5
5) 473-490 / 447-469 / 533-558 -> -2.0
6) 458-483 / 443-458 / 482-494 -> -1.2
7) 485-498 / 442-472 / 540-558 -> 2.1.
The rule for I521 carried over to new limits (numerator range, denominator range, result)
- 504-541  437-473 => 0.85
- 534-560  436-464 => 0.93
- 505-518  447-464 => 0.98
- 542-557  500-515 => 1.11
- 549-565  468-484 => 0.89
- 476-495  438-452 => 1.03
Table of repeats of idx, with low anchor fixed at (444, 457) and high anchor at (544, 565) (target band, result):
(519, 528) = 1.3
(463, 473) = -0.3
